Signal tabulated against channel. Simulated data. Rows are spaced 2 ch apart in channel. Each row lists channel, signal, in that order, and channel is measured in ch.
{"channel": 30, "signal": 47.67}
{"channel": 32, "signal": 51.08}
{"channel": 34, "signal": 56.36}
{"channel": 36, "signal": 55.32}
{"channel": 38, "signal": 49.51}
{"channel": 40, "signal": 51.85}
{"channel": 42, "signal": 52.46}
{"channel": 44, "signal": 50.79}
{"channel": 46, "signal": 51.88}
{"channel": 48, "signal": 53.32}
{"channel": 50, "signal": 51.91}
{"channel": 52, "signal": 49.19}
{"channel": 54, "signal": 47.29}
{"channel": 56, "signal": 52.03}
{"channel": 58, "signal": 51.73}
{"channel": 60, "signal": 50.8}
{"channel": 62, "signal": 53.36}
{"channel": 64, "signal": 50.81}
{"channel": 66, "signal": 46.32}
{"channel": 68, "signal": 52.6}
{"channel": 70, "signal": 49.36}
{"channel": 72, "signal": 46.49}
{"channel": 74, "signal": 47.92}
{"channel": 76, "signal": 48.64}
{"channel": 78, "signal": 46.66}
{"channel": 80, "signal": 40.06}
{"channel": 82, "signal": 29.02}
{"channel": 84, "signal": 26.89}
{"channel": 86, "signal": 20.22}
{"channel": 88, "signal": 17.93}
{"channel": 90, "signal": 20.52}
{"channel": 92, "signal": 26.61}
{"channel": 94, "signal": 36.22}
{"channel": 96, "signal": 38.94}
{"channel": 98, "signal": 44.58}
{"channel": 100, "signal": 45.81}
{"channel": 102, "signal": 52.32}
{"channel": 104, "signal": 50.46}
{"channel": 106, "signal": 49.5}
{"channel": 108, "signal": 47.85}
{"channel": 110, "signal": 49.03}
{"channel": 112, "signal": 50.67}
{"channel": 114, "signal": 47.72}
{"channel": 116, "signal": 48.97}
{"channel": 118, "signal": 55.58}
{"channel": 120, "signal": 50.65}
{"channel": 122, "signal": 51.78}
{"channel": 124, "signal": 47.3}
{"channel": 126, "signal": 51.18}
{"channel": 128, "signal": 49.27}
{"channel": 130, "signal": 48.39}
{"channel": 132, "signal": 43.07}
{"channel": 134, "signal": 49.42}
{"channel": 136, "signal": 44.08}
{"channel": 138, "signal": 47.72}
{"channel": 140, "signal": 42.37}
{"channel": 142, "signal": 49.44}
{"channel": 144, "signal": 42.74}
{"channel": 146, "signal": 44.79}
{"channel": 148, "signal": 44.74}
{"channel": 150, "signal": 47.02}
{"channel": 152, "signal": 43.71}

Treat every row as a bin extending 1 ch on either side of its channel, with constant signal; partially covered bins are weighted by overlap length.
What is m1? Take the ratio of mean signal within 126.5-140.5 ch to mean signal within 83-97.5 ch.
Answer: 1.7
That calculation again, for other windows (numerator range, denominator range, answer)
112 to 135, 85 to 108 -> 1.33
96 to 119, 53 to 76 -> 0.98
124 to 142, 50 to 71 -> 0.93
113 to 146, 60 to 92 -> 1.21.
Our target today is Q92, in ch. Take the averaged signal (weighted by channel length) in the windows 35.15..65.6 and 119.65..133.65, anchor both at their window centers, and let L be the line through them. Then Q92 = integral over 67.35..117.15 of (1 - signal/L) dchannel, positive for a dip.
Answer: 8.5 ch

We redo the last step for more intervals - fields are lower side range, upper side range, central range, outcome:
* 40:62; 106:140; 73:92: 6.6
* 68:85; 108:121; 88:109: 3.2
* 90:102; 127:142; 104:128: -4.3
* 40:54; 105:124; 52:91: 6.6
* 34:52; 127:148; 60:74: 0.2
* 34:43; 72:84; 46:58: -0.5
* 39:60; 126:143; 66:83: 1.6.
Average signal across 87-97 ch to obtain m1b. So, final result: 28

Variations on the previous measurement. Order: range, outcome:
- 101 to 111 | 49.8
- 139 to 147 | 44.8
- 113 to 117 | 48.3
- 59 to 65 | 51.7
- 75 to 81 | 45.1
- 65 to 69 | 49.5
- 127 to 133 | 46.9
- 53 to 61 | 50.5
